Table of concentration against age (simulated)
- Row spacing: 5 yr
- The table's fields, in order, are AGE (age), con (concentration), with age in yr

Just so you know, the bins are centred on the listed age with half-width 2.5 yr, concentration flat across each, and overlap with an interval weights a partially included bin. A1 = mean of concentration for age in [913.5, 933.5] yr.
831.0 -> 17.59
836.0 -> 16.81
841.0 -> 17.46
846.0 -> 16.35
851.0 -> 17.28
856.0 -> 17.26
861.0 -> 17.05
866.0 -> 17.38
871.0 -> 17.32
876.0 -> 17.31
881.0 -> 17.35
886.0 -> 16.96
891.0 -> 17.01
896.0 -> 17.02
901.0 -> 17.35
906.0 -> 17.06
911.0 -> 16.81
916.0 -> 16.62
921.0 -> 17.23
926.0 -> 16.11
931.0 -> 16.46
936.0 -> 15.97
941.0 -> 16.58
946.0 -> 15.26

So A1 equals 16.6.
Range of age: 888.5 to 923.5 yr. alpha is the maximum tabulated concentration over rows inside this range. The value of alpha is 17.35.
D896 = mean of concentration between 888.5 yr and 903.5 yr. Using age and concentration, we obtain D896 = 17.1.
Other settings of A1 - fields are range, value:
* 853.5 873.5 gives 17.3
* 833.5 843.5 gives 17.1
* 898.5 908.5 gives 17.2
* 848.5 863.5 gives 17.2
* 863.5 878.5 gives 17.3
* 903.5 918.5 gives 16.8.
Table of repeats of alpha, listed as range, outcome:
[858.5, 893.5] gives 17.38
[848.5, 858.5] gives 17.28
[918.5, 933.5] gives 17.23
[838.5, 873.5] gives 17.46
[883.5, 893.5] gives 17.01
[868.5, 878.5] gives 17.32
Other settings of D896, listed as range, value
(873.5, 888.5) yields 17.2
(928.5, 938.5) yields 16.2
